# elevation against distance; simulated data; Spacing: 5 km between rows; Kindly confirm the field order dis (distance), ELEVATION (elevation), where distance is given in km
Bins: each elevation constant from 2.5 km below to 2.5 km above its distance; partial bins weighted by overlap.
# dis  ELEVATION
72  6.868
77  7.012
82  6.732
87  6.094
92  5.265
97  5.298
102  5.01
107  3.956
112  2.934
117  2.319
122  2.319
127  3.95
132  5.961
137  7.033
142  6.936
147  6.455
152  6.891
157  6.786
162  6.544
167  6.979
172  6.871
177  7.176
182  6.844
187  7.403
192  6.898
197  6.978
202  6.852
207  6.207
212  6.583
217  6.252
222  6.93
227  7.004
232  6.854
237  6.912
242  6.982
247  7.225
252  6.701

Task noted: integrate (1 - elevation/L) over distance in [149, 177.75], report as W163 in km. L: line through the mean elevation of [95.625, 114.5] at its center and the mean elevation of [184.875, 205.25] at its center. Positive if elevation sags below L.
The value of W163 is -4.0 km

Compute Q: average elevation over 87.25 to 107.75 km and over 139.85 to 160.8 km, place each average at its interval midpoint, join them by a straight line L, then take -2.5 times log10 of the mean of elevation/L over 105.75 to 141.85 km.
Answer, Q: 0.37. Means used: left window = 5.09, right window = 6.75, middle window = 4.26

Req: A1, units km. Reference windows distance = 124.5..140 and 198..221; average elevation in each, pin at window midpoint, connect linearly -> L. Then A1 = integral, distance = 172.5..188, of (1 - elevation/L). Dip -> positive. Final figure -2.16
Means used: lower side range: 5.69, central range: 7.08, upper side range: 6.54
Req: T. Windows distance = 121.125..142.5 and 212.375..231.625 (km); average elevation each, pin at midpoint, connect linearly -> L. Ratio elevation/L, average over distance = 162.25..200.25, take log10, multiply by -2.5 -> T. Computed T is -0.152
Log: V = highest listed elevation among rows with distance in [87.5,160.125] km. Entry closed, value 7.033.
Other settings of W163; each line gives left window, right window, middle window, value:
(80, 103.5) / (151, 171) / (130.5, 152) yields -0.6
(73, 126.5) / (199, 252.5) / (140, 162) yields -4.7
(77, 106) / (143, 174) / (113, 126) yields 7.6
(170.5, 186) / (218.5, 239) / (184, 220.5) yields 1.1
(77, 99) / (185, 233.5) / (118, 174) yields 3.8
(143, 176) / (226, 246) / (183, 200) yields -0.5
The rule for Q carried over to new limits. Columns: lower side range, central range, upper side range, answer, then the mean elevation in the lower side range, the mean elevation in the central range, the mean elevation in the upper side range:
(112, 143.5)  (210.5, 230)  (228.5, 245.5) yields -0.021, 4.54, 6.7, 6.94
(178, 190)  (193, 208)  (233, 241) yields 0.049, 7.12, 6.75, 6.91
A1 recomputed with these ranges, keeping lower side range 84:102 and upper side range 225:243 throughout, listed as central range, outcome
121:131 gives 3.7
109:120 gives 5.9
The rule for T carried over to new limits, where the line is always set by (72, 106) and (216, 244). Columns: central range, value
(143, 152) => -0.062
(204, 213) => 0.052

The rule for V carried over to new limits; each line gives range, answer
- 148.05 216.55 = 7.403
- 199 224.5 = 6.93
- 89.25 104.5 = 5.298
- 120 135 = 5.961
